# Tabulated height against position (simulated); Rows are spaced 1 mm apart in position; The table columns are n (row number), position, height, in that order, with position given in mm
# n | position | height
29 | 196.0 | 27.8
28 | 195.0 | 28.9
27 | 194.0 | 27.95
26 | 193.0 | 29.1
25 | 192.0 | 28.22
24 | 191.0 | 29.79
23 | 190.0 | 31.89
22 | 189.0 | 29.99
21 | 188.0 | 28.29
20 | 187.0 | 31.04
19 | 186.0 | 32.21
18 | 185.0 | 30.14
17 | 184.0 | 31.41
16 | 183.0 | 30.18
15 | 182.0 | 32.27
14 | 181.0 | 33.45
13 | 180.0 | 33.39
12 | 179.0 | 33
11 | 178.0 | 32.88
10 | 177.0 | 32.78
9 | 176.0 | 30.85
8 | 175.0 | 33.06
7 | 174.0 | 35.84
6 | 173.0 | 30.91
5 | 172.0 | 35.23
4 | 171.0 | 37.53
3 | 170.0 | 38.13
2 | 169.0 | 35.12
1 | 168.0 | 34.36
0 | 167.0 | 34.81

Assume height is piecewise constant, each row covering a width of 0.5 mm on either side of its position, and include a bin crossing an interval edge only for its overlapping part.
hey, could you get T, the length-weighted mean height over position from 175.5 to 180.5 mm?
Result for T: 32.6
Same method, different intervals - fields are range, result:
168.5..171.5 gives 36.9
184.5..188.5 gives 30.4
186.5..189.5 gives 29.8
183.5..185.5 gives 30.8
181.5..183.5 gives 31.2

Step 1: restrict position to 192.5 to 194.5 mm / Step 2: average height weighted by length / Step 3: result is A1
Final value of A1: 28.5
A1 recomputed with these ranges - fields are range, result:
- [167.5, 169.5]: 34.7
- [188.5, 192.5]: 30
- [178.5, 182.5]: 33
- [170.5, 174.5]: 34.9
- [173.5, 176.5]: 33.2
